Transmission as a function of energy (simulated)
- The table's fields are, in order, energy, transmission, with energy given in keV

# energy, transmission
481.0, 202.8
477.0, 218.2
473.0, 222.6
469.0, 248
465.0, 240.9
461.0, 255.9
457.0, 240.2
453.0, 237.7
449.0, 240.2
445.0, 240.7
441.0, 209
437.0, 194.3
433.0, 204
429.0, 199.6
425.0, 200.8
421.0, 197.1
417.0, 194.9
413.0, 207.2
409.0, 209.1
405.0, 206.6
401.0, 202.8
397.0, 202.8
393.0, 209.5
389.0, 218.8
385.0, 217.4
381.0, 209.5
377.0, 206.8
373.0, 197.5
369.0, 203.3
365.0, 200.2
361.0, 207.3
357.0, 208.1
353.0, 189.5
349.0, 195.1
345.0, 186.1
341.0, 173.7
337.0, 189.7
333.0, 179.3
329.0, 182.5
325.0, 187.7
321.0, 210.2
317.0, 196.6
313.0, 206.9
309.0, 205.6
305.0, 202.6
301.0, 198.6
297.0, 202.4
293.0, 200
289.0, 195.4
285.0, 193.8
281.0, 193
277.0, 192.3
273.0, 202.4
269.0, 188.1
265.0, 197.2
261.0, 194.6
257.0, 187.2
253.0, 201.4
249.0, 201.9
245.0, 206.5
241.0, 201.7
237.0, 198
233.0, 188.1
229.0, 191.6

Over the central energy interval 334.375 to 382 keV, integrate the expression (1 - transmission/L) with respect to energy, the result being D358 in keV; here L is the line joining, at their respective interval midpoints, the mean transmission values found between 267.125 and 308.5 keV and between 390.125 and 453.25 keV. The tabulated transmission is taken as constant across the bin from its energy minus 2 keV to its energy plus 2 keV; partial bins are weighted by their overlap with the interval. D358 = 1.6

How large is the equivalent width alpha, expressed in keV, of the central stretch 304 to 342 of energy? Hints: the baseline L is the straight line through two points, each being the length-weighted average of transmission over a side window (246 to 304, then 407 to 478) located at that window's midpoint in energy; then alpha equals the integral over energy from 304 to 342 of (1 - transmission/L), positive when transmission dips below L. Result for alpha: 1.8 keV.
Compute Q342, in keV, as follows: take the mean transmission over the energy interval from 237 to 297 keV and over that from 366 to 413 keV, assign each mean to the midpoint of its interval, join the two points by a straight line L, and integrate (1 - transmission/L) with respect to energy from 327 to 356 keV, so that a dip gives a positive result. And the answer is 2.5 keV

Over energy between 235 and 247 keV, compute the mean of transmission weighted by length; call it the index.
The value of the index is 202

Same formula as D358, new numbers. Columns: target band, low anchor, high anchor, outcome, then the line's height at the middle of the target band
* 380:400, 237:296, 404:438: -1.06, 201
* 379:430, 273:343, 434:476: 3.05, 219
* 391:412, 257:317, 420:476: 0.99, 216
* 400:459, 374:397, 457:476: 3.81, 227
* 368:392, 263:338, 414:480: 0.06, 210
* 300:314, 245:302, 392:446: -0.35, 199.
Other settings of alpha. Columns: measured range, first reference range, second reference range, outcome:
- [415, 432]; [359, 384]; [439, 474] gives 2.0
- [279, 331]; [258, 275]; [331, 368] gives -1.1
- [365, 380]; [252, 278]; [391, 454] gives 0.1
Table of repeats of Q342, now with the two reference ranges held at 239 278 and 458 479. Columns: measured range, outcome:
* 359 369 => 0.6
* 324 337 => 1.7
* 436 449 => 0.7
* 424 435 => 1.4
